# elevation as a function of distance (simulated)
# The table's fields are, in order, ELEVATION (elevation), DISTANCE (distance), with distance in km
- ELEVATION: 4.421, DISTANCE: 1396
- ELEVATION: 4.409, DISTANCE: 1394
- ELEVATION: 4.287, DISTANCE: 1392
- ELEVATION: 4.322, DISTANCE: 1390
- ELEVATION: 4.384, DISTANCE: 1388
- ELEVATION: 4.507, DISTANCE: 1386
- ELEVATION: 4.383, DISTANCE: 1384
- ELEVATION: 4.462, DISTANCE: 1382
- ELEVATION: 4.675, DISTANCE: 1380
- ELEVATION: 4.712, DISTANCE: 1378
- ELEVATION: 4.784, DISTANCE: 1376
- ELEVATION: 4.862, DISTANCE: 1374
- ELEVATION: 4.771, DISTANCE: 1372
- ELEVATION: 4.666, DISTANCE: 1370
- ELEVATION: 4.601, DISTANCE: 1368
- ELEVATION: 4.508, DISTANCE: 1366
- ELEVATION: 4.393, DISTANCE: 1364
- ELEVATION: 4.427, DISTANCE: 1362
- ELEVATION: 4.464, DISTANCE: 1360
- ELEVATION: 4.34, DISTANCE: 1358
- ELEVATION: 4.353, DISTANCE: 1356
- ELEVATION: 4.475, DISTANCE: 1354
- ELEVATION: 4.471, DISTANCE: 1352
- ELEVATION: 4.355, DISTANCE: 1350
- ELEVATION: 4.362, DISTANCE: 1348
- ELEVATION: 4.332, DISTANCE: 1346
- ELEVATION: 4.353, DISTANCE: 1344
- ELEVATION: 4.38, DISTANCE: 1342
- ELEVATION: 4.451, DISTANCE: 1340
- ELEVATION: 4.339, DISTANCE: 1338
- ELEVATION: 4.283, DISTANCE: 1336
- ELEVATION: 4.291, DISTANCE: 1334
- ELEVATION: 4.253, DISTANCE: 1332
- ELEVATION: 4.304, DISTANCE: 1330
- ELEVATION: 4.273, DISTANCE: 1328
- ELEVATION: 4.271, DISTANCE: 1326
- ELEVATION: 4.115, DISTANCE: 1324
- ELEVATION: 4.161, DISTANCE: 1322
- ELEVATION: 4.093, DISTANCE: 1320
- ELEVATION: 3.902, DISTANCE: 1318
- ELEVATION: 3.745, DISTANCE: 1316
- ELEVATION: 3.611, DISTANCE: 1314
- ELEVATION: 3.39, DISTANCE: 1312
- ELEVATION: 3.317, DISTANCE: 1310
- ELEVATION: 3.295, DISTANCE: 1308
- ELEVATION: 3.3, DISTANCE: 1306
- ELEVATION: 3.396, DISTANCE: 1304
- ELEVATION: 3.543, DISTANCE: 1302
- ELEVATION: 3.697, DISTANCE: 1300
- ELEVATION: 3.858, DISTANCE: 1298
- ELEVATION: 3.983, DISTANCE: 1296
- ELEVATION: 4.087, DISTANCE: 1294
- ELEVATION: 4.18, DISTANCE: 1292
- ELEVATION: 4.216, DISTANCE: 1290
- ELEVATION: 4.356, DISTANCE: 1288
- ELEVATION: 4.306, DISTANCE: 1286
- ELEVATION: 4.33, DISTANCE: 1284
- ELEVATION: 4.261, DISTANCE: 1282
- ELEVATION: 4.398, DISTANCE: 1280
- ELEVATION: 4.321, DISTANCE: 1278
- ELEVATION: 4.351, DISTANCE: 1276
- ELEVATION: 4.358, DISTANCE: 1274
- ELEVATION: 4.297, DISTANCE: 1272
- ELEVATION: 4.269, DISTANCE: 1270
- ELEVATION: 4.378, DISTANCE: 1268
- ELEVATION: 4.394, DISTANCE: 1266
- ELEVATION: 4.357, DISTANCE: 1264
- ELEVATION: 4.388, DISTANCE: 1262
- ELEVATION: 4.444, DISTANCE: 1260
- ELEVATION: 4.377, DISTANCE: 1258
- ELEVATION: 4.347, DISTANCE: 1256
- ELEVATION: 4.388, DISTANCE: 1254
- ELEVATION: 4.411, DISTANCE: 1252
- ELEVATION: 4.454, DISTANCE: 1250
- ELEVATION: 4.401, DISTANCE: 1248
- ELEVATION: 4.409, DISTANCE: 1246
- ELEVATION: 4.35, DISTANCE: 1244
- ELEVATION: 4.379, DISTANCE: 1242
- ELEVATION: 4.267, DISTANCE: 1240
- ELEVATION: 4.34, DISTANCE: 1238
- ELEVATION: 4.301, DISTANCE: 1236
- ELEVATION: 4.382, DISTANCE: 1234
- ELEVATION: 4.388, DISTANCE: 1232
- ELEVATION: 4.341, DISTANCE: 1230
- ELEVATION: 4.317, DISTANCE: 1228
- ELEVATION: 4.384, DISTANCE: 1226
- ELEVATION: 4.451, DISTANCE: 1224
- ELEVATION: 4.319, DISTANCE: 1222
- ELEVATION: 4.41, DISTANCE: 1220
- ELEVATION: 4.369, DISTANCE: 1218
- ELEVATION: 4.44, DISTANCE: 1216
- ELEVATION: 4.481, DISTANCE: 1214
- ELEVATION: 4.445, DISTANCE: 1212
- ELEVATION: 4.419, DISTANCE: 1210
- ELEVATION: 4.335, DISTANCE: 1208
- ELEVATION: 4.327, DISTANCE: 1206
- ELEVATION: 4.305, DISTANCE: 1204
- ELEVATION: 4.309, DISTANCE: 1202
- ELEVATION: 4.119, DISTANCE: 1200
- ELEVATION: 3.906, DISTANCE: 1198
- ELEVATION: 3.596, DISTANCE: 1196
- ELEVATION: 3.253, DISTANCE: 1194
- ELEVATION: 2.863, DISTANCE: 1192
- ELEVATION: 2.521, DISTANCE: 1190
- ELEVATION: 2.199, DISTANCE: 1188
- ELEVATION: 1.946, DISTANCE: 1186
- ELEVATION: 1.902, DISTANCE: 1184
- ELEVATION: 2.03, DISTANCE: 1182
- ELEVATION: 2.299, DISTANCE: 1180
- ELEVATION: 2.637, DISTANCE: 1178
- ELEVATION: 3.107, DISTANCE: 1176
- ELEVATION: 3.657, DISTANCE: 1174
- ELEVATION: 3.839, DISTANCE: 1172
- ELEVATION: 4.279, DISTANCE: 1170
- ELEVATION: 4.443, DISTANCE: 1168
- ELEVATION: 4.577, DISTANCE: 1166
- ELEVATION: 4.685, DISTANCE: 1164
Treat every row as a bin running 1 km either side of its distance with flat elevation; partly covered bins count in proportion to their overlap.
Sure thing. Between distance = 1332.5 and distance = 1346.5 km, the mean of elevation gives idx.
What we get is 4.34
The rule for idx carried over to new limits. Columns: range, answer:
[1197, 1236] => 4.34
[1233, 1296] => 4.33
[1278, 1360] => 4.09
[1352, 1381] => 4.57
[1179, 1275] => 4.01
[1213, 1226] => 4.41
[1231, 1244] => 4.34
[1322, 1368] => 4.36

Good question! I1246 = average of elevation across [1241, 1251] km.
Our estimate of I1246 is 4.4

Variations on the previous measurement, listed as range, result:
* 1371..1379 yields 4.78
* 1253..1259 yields 4.37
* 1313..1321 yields 3.84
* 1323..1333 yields 4.24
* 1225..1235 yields 4.36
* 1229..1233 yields 4.36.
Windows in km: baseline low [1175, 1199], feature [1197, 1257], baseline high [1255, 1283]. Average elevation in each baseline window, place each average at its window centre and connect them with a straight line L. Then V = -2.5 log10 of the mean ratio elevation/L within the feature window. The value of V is -0.25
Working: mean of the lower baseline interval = 2.69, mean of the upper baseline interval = 4.35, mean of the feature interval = 4.35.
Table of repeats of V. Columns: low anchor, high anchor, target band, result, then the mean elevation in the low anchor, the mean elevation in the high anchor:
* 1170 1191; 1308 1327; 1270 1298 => -0.20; 2.69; 3.82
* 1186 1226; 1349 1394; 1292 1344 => 0.10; 3.91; 4.51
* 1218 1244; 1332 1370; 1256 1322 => 0.09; 4.36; 4.4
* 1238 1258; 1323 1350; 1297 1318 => 0.22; 4.38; 4.31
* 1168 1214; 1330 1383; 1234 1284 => -0.13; 3.42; 4.47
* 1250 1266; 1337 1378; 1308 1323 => 0.20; 4.39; 4.49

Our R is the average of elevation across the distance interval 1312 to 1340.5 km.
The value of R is 4.12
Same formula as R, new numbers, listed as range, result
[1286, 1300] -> 4.1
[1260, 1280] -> 4.35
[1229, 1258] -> 4.37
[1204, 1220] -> 4.4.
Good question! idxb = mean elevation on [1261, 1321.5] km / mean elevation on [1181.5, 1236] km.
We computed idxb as 1.0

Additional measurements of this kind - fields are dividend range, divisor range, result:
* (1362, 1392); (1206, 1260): 1.04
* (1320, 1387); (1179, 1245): 1.15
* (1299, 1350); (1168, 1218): 1.14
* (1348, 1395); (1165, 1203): 1.39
